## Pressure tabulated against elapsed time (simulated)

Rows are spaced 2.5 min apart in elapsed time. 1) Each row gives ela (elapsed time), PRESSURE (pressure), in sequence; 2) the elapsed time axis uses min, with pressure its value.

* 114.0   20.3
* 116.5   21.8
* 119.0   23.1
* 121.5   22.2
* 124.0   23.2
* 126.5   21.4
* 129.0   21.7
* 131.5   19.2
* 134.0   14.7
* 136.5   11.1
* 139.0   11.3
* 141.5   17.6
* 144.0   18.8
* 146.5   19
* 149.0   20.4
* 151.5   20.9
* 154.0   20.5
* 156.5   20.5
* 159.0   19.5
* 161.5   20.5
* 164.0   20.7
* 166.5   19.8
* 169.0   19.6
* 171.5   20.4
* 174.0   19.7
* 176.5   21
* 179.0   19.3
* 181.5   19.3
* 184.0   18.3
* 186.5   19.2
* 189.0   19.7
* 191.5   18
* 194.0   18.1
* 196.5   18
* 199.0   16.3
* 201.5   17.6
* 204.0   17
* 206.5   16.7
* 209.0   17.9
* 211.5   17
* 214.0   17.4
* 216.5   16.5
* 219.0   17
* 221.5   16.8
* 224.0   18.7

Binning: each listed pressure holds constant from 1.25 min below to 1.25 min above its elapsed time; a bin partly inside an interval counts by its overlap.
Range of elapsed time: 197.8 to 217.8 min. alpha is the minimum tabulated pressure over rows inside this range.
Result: 16.3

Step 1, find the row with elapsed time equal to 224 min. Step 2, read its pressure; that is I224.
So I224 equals 18.7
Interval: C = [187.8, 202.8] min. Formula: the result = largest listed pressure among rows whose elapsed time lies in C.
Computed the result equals 19.7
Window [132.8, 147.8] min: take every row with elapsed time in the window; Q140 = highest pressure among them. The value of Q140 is 19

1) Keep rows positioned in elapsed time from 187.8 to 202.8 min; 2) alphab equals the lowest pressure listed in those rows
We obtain 16.3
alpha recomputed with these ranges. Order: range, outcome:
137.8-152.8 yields 11.3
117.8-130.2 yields 21.4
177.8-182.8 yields 19.3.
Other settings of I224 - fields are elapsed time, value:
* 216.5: 16.5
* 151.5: 20.9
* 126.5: 21.4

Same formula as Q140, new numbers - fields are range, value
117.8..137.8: 23.2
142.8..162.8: 20.9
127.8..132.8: 21.7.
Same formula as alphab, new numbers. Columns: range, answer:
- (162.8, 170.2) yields 19.6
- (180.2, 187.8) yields 18.3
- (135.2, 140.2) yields 11.1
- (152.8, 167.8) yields 19.5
